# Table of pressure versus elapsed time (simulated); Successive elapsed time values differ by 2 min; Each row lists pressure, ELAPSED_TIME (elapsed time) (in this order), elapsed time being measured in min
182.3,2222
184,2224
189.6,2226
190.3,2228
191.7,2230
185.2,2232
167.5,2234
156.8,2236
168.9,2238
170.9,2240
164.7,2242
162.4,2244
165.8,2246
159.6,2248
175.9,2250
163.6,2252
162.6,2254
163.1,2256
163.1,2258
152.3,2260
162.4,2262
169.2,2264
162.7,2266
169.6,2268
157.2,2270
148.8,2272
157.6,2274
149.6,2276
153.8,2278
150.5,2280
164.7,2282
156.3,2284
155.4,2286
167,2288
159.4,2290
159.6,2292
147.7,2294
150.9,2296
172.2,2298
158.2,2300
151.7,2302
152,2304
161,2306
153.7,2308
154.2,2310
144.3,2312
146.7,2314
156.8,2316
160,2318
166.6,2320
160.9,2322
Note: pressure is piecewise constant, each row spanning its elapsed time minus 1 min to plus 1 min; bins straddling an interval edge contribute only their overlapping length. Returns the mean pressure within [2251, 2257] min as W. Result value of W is 163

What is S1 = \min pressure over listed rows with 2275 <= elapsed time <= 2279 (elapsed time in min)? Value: 149.6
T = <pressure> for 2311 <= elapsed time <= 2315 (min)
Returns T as 146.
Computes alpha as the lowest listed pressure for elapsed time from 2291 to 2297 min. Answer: 147.7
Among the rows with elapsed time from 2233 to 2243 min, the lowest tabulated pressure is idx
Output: 156.8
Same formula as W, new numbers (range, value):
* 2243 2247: 164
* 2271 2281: 152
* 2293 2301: 157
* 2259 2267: 162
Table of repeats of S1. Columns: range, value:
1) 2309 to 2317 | 144.3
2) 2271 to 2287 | 148.8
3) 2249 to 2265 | 152.3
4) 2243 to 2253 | 159.6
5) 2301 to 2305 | 151.7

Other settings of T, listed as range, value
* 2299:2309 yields 155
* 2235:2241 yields 166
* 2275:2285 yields 155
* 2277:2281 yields 152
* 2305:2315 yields 152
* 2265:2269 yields 166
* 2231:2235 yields 176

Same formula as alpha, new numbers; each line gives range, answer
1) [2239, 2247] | 162.4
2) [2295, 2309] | 150.9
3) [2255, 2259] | 163.1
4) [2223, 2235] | 167.5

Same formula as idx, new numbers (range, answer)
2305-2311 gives 153.7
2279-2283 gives 150.5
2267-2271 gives 157.2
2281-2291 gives 155.4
